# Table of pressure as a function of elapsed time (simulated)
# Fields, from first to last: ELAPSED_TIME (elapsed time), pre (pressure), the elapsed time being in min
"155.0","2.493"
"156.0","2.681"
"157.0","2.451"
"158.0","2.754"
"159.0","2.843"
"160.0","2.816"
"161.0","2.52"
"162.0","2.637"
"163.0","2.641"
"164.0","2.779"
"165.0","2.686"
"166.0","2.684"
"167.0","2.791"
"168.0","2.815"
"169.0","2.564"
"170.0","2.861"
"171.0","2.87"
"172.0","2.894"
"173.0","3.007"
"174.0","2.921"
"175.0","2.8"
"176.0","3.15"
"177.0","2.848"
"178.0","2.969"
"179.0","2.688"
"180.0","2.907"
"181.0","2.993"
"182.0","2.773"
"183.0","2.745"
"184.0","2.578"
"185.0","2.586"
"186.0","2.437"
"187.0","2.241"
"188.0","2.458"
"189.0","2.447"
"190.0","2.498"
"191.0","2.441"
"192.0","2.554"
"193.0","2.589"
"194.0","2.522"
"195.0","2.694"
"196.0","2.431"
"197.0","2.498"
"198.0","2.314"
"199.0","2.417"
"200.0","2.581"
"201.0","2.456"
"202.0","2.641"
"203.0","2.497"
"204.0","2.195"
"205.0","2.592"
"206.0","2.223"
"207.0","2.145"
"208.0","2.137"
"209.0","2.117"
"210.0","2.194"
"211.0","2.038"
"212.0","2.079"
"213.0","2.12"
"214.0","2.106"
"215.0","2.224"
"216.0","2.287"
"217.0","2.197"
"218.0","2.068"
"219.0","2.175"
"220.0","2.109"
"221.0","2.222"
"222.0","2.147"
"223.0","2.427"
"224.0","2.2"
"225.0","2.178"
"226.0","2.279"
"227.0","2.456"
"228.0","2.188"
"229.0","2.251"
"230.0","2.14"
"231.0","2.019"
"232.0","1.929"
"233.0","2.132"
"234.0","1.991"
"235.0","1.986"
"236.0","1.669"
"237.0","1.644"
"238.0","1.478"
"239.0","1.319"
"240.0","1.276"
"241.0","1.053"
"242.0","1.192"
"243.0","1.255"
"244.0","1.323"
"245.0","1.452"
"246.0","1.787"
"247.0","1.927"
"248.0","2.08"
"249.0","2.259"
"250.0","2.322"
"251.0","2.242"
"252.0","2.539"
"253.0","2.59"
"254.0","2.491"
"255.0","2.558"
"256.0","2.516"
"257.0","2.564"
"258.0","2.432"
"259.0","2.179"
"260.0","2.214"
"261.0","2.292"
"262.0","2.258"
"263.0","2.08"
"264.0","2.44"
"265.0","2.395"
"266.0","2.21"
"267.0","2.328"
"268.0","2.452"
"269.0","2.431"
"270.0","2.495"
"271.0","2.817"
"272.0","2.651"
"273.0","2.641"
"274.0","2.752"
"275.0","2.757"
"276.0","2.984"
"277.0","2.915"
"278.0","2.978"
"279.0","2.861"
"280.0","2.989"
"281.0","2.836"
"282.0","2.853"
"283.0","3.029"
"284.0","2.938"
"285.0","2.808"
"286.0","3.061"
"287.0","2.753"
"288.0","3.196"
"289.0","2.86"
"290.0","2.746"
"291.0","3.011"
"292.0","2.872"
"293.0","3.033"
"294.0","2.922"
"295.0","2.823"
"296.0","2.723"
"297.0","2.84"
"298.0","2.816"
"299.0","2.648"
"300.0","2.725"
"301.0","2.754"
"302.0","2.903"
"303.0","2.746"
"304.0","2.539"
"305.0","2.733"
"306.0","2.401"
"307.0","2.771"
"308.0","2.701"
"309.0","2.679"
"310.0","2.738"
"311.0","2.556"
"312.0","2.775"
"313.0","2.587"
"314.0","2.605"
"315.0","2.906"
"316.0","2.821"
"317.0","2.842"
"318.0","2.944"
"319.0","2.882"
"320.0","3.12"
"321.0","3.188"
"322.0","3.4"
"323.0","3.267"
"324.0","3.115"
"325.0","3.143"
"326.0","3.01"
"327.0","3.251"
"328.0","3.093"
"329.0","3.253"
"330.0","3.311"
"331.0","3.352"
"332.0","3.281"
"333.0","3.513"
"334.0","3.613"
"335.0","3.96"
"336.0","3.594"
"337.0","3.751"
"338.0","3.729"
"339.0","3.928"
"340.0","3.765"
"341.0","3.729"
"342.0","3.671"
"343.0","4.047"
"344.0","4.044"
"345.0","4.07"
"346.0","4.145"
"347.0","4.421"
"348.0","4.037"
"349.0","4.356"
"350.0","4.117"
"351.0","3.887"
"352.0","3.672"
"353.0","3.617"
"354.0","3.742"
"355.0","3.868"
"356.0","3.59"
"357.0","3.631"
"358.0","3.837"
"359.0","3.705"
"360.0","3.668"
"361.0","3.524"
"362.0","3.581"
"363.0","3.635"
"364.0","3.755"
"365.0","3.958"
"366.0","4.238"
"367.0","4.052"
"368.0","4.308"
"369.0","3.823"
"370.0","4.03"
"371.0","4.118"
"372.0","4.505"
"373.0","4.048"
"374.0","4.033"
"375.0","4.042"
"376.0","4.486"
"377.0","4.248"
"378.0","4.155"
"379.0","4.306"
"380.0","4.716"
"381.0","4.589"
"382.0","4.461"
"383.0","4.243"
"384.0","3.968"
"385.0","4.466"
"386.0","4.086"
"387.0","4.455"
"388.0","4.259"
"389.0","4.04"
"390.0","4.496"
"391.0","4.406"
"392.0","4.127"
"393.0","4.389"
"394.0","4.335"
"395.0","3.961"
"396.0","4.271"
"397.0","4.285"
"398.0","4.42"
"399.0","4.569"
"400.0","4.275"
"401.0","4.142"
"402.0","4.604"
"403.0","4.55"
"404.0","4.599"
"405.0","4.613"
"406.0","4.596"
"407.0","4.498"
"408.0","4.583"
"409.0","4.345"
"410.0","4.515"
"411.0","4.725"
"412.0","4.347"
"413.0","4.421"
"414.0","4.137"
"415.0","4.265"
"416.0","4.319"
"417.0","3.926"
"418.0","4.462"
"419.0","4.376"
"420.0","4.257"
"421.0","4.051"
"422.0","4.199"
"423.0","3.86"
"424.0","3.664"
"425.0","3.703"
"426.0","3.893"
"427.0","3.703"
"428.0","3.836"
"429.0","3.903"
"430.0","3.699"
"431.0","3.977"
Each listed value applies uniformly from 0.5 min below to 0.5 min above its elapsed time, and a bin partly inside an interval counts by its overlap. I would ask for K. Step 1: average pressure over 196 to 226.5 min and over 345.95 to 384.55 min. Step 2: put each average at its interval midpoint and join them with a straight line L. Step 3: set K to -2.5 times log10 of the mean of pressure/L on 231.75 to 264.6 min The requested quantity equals 0.33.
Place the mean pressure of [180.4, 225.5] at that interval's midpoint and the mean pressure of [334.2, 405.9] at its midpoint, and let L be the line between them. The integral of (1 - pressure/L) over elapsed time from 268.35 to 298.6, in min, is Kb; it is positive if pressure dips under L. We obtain 3.38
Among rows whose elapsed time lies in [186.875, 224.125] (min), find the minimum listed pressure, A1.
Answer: 2.038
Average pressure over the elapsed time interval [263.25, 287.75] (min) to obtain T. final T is 2.72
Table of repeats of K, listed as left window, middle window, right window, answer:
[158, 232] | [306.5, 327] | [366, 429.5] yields 0.216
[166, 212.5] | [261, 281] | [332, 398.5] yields 0.244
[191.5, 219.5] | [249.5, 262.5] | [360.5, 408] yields 0.192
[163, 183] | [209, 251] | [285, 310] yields 0.394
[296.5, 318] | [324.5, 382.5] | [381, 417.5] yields -0.094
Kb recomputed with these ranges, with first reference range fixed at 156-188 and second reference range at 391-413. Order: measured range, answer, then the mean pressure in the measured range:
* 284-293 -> 1.68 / 2.92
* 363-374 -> 0.30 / 4.06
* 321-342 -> 2.44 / 3.45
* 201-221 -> 5.30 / 2.22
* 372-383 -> -0.20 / 4.31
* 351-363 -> 1.19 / 3.68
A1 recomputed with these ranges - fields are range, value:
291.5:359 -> 2.401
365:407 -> 3.823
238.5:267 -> 1.053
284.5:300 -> 2.648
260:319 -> 2.08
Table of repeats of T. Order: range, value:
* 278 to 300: 2.88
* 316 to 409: 3.93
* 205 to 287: 2.26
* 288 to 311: 2.78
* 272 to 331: 2.89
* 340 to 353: 3.99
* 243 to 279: 2.37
